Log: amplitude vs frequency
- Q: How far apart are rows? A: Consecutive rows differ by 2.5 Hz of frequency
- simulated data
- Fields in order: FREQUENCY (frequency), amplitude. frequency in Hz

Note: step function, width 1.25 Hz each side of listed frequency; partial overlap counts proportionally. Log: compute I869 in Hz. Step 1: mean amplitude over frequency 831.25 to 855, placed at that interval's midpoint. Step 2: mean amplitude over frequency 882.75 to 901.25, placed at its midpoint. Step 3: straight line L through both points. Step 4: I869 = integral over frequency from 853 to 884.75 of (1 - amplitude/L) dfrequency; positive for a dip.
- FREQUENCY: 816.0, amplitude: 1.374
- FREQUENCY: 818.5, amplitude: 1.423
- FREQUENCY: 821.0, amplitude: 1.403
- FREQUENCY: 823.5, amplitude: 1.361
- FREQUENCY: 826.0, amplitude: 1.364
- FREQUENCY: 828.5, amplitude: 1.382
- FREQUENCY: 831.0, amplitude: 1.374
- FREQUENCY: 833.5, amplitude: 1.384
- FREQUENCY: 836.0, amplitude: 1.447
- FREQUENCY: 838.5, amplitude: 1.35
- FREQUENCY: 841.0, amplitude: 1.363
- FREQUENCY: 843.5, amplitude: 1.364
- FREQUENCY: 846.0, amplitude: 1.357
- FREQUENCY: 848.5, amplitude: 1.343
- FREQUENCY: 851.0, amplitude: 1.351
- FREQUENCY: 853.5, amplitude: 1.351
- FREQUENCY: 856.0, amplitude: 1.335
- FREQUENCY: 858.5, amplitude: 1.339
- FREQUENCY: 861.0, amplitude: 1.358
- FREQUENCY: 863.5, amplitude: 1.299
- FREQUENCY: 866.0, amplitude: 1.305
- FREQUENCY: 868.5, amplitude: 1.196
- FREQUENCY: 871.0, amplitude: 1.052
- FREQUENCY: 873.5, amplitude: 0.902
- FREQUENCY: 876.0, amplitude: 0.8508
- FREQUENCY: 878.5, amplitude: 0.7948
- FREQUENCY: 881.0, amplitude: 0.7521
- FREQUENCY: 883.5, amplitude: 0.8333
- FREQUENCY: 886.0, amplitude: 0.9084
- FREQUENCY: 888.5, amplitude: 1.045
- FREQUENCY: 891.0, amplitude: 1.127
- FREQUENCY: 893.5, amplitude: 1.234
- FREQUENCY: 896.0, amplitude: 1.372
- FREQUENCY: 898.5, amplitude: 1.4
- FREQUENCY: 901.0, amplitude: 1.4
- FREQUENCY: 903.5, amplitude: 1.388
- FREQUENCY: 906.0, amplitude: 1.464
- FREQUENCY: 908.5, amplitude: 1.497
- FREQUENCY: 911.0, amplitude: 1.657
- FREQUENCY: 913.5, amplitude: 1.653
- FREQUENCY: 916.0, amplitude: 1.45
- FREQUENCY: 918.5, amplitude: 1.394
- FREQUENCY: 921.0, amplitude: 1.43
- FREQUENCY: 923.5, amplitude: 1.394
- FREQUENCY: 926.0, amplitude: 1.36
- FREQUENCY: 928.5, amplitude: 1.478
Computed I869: 4.2 Hz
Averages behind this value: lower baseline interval 1.37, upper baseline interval 1.16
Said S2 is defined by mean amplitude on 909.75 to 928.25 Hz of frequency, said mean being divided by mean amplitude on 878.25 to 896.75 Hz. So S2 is 1.46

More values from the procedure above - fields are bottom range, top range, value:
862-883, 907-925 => 1.47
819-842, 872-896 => 0.70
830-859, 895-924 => 1.07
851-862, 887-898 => 0.89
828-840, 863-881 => 0.74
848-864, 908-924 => 1.12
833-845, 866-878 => 0.74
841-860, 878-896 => 0.73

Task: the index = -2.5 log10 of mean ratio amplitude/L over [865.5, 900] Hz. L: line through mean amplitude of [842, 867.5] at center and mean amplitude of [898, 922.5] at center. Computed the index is 0.32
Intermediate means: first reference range 1.34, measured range 1.05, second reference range 1.47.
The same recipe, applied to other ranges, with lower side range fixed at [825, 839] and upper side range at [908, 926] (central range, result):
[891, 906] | 0.090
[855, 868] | 0.080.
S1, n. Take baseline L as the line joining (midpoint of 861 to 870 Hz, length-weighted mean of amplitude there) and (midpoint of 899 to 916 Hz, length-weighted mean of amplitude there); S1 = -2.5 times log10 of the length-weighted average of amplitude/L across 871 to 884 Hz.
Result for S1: 0.49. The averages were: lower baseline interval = 1.27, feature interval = 0.848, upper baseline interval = 1.5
